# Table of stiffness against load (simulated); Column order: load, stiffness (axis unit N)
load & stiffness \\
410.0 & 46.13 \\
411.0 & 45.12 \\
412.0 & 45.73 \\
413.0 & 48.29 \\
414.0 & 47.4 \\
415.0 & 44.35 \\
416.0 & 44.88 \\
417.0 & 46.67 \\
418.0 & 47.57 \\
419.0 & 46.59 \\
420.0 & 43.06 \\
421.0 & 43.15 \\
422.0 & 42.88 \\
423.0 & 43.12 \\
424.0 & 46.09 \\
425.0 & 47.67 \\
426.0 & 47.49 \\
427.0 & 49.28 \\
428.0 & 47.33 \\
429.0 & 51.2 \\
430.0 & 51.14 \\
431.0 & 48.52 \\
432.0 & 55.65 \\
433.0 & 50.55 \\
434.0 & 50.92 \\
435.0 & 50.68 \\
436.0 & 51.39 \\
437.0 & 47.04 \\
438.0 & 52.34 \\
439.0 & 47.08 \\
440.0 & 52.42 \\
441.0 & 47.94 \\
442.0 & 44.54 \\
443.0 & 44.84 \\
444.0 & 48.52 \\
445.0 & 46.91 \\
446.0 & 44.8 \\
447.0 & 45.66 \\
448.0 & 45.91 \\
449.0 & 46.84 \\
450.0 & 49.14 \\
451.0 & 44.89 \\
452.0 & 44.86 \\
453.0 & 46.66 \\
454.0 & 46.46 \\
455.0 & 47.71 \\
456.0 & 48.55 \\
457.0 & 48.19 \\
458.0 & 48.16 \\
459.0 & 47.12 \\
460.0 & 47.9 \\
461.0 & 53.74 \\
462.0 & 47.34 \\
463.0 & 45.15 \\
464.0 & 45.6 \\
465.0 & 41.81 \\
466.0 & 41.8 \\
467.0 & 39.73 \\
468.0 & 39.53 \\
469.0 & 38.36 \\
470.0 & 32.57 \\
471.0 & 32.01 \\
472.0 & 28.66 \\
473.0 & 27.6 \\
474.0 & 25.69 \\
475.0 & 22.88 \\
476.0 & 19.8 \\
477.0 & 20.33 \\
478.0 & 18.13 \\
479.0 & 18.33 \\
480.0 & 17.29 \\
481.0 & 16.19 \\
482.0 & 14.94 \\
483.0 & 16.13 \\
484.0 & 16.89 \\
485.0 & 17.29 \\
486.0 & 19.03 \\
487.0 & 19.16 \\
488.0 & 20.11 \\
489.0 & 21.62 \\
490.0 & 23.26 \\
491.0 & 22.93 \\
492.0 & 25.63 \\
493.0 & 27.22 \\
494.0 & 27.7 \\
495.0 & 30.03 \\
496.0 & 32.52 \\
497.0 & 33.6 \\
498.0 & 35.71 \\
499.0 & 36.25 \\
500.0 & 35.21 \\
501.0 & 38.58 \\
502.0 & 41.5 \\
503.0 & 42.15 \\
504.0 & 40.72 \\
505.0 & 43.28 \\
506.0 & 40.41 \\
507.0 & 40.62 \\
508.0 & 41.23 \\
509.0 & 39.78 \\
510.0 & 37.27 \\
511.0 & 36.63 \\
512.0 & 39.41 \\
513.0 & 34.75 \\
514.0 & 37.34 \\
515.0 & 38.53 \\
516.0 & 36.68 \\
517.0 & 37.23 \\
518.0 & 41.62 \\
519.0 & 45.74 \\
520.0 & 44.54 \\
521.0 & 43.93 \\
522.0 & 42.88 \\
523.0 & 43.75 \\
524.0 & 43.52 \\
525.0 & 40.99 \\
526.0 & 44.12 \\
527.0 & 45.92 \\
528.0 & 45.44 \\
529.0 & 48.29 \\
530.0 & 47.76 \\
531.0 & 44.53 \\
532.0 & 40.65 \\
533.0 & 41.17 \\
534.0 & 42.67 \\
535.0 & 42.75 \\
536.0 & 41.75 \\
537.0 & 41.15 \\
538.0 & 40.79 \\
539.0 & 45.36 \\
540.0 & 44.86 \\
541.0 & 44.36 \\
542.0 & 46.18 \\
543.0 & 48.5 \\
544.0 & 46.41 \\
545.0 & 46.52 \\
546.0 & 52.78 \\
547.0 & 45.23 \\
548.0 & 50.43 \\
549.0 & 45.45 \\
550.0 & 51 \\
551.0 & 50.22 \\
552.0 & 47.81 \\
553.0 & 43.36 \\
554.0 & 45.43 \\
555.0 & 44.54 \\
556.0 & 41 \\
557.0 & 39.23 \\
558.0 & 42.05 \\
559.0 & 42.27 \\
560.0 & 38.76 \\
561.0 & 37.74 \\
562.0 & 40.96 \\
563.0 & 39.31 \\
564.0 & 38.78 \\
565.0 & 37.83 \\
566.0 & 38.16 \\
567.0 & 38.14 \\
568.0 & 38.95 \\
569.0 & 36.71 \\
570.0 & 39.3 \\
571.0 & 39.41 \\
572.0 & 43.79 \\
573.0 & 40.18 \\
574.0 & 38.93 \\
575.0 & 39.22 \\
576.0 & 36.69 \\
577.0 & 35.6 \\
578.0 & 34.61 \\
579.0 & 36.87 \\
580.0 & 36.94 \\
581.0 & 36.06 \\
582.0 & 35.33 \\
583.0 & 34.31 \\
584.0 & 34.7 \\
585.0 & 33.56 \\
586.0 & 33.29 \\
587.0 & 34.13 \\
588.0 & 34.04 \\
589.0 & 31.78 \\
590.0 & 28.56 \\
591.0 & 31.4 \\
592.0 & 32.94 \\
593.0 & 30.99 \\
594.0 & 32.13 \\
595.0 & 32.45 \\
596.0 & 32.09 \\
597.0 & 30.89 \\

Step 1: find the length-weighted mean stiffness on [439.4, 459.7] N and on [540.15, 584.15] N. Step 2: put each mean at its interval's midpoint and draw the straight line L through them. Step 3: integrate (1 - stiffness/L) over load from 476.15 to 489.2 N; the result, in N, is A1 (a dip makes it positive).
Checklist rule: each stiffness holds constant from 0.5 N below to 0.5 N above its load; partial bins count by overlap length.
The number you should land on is 7.9 N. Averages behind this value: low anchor 47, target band 18.1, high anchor 41.4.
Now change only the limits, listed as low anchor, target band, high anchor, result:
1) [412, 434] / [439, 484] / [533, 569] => 7.7 N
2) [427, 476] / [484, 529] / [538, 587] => 7.4 N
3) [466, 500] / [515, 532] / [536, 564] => -2.9 N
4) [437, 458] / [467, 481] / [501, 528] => 5.8 N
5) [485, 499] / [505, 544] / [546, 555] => -4.7 N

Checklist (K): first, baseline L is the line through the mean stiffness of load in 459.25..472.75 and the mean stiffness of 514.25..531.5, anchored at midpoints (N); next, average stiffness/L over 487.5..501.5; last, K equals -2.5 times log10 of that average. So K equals 0.39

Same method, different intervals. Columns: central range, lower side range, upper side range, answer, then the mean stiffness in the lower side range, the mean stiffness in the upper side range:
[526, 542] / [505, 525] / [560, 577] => -0.10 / 40.4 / 38.9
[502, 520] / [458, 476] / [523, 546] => 0.07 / 38.4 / 44.4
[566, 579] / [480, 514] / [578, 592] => -0.15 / 30.4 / 33.9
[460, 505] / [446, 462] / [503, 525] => 0.41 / 47.4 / 40.5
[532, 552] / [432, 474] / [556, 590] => -0.16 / 45.1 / 37.4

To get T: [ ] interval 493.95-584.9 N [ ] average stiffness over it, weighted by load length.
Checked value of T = 40.9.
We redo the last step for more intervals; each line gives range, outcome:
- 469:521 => 30.7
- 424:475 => 45.3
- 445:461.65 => 47.3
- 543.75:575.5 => 42.5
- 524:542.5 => 43.8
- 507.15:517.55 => 38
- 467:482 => 25.6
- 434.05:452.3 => 47.7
